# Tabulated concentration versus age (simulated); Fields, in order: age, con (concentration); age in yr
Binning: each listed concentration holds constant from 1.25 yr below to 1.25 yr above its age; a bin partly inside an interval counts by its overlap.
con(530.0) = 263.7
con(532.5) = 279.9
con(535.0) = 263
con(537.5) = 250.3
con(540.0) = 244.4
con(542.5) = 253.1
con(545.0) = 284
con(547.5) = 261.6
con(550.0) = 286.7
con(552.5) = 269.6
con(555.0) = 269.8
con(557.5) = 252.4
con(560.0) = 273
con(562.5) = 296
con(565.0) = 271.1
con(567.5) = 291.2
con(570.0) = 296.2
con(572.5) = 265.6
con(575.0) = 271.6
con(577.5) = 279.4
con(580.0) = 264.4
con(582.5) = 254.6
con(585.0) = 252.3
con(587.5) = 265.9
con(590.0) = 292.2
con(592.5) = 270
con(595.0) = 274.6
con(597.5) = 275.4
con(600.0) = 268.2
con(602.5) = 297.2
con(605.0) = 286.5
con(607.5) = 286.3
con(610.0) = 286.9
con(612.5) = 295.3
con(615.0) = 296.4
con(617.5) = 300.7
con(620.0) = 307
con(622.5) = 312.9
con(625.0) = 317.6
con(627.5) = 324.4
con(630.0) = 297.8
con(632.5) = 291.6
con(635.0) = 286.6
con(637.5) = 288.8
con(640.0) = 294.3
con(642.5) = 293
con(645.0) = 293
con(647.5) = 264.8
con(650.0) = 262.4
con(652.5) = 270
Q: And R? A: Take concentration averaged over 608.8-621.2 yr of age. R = 297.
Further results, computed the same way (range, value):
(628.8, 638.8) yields 291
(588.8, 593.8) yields 281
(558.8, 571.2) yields 286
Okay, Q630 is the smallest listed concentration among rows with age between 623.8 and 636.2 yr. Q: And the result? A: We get 286.6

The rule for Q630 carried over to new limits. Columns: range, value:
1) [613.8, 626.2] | 296.4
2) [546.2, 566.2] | 252.4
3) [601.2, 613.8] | 286.3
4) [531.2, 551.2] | 244.4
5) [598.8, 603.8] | 268.2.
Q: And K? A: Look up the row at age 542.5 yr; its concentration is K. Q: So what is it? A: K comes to 253.1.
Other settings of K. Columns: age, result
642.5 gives 293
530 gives 263.7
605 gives 286.5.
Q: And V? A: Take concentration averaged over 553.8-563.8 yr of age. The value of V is 273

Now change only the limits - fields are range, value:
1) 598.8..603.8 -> 283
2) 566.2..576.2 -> 281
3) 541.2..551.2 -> 271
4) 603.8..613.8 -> 289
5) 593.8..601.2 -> 273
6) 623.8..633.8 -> 308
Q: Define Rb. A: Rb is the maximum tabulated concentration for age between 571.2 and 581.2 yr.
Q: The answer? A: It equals 279.4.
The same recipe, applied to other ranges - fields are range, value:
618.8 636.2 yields 324.4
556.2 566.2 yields 296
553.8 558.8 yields 269.8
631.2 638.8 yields 291.6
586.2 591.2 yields 292.2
